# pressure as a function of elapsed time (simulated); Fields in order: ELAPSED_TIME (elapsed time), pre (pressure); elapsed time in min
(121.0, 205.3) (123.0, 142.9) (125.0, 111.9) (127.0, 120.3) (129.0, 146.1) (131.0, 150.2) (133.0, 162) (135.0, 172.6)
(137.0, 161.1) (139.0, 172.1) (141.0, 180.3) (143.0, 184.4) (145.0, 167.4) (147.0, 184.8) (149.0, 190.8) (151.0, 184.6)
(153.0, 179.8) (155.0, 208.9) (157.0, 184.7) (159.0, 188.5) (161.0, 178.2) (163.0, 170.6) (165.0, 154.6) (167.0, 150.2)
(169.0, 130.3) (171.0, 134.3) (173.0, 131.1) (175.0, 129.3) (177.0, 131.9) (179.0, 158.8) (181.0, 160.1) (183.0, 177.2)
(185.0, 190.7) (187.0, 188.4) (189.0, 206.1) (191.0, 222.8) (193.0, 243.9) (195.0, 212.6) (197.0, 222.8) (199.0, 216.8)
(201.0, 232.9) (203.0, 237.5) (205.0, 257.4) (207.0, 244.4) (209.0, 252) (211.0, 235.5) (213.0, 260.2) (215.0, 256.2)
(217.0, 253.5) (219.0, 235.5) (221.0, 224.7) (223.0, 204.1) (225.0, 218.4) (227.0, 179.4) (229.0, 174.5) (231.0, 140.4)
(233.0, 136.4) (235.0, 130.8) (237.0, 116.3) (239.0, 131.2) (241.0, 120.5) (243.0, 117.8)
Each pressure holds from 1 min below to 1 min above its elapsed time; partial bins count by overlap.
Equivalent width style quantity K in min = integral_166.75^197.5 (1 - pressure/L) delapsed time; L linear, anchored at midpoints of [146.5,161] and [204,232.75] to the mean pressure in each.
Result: 4.5 min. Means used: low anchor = 188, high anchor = 222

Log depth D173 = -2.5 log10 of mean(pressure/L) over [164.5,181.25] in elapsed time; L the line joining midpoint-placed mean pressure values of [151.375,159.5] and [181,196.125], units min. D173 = 0.36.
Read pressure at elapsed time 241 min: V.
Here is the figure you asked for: 120.5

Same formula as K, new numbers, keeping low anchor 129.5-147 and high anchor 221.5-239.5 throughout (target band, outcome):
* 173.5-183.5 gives 1.00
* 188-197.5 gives -3.28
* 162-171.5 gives 1.03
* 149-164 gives -1.60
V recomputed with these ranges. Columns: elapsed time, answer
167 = 150.2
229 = 174.5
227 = 179.4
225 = 218.4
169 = 130.3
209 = 252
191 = 222.8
